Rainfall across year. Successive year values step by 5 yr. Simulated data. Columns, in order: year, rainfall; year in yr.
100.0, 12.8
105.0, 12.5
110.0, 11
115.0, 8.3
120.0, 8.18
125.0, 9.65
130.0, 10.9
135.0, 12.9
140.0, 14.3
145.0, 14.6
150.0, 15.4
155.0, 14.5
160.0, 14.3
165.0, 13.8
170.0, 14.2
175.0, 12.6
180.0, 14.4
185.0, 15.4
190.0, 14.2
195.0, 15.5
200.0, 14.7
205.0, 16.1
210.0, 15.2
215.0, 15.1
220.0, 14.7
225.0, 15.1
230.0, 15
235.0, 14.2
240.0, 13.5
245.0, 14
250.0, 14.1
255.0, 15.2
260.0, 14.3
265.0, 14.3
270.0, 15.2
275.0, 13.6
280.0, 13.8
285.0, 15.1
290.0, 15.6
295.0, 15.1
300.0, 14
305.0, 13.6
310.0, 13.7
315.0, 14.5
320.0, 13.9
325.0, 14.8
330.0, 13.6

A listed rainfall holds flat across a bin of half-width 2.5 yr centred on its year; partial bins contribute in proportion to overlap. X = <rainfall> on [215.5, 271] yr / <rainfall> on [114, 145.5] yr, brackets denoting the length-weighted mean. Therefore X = 1.30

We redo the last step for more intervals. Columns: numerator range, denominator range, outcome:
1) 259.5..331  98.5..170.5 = 1.15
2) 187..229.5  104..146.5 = 1.34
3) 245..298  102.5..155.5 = 1.22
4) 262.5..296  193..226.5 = 0.96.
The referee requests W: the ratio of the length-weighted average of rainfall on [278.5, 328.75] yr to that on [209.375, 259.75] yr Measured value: 0.99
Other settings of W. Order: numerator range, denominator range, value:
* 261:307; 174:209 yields 0.98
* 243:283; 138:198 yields 0.99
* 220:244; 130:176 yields 1.04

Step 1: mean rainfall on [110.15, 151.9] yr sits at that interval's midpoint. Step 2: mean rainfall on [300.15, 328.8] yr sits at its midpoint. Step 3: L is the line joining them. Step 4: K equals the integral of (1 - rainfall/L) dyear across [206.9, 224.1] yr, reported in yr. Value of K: -3.05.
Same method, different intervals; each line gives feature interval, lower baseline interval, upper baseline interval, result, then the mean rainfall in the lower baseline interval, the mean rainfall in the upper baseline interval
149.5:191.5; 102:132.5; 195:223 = -4.0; 10.1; 15.2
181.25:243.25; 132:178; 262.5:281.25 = -3.2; 14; 14.3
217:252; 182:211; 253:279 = 0.9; 15.2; 14.5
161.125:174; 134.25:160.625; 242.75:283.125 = 0.5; 14.4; 14.3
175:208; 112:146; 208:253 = -4.1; 11.1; 14.5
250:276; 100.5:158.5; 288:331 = -1.5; 12.1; 14.3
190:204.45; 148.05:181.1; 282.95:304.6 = -0.8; 14.1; 14.8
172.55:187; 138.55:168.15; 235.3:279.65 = 0.3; 14.5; 14.2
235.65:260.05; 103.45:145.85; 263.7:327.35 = -1.3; 11.2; 14.4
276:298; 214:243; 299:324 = -1.0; 14.6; 14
